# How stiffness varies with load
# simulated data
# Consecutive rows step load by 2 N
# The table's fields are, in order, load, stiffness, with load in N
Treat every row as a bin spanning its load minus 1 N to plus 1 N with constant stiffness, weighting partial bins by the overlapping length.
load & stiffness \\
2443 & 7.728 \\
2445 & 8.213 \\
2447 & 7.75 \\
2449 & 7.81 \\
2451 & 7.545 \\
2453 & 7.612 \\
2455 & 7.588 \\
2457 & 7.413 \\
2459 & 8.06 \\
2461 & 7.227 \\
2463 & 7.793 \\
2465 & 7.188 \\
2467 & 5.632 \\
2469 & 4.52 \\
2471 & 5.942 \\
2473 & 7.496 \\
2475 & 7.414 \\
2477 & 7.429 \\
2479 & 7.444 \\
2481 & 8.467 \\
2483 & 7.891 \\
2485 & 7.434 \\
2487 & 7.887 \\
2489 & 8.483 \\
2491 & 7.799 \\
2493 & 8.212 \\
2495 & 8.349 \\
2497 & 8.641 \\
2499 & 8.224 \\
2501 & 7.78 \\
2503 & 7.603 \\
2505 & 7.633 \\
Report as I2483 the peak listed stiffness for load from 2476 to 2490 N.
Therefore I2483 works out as 8.483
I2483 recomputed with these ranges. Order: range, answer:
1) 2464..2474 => 7.496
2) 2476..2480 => 7.444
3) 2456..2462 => 8.06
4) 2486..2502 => 8.641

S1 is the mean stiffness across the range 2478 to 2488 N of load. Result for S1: 7.82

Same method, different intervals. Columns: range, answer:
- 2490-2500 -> 8.25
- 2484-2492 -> 7.9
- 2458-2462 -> 7.64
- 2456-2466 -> 7.54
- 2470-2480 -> 7.15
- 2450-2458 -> 7.54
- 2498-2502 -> 8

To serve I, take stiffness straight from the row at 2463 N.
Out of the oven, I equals 7.793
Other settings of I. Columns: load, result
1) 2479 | 7.444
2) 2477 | 7.429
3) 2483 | 7.891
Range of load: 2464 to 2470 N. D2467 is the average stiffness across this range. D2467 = 5.78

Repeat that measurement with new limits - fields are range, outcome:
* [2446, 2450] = 7.78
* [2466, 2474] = 5.9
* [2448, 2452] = 7.68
